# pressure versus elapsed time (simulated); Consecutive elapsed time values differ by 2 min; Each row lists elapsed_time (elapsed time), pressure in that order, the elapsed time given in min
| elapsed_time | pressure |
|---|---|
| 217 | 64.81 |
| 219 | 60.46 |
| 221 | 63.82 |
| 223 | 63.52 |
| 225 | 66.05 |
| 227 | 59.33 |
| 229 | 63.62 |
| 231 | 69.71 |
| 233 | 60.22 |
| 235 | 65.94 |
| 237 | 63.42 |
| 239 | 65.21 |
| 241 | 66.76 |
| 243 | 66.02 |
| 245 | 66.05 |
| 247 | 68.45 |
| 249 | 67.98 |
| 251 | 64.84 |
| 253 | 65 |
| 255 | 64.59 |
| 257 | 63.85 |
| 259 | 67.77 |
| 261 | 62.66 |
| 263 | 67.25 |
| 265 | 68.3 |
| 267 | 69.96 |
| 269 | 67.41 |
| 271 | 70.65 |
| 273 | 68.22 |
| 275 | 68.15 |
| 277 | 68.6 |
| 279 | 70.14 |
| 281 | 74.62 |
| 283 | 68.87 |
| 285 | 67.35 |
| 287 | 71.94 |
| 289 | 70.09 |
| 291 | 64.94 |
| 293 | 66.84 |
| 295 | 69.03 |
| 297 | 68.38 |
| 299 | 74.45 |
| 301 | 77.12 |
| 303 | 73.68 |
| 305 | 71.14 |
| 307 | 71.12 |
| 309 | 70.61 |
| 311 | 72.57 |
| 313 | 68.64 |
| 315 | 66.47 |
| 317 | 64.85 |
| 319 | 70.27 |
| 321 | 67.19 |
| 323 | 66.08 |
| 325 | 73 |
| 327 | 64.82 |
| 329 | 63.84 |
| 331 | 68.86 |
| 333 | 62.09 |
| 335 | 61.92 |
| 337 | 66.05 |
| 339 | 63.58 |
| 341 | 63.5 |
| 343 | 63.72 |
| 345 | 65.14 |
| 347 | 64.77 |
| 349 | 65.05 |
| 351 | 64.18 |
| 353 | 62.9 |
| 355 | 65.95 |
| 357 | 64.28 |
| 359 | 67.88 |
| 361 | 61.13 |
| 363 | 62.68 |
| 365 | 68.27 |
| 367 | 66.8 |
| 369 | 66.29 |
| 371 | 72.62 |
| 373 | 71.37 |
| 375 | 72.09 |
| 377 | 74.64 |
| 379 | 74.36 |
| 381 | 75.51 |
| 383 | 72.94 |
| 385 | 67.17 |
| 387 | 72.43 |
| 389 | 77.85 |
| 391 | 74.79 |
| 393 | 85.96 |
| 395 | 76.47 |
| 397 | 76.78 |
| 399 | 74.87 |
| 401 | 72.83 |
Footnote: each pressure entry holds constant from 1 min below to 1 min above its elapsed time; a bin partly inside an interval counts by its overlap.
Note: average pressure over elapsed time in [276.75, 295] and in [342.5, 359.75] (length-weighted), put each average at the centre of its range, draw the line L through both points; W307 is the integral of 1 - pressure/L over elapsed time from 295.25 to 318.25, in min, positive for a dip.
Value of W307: -1.0 min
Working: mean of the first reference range 69.3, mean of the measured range 70.8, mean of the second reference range 64.9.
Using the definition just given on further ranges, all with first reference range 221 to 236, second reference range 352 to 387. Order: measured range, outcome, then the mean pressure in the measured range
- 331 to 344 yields 0.7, 63.9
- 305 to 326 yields -0.7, 69.2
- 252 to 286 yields -1.3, 67.8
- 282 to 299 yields -0.7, 68.8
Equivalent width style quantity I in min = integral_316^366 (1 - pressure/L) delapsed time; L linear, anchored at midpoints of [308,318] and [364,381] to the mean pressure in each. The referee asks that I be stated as 3.2 min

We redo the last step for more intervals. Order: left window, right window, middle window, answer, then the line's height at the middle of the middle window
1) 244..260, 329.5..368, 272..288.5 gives -1.03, 65.7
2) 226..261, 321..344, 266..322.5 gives -3.89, 65.2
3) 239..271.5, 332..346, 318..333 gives -0.74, 64.2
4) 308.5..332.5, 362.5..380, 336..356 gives 1.31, 69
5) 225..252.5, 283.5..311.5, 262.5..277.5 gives -0.12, 68.1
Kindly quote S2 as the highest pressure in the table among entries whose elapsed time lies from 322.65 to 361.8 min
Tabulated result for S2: 73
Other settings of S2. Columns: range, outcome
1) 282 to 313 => 77.12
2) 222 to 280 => 70.65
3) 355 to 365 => 68.27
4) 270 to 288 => 74.62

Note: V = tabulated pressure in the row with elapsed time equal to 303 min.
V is 73.68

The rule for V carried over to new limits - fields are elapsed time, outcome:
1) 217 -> 64.81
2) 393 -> 85.96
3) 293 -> 66.84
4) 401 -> 72.83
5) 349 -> 65.05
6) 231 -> 69.71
